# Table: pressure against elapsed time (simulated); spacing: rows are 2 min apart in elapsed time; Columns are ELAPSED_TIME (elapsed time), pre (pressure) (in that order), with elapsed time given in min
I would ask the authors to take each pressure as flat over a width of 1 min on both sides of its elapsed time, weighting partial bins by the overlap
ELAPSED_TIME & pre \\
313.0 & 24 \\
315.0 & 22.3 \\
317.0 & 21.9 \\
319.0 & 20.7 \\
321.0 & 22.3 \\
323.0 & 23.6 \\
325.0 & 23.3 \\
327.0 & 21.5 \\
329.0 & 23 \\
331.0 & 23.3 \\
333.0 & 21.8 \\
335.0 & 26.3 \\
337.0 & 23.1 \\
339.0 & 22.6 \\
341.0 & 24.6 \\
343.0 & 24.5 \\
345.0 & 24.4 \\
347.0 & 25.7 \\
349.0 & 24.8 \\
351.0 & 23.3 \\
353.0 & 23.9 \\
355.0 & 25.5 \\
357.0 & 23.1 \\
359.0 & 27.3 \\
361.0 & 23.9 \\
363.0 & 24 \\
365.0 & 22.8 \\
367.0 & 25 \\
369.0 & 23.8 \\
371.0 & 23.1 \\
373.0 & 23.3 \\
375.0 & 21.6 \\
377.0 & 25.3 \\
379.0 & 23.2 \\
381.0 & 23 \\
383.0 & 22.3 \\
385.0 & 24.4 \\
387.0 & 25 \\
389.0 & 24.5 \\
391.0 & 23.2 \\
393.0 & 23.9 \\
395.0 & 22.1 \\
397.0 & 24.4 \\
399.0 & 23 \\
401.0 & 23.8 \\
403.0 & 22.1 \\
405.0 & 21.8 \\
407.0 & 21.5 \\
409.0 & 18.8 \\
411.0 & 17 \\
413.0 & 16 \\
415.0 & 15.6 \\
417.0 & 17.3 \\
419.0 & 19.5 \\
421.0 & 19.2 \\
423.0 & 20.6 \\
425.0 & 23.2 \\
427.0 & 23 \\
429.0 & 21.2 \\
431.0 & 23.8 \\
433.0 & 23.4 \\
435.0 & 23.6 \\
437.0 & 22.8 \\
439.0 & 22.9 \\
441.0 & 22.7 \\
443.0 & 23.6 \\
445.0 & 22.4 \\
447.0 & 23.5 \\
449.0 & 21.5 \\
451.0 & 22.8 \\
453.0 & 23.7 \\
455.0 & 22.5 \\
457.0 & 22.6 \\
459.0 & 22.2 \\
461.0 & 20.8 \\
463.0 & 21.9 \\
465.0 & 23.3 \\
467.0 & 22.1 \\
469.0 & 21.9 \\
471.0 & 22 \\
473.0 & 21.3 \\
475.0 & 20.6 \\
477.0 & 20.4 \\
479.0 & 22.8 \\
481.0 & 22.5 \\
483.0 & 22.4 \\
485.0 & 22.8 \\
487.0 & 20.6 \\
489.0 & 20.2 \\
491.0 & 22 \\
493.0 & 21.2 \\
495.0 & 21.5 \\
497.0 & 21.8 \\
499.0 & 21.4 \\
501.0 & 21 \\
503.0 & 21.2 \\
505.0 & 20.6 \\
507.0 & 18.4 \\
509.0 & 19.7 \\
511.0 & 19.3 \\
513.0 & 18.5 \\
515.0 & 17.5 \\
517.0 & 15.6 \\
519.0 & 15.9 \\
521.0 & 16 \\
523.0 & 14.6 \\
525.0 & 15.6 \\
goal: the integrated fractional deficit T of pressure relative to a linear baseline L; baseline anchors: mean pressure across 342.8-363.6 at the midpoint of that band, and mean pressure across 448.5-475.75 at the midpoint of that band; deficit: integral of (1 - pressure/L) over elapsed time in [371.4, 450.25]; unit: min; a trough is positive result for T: 4.1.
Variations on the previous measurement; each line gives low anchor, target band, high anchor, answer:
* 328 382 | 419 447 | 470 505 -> 0.08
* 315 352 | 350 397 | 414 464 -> -2.14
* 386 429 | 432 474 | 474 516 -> -3.12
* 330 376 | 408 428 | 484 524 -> 2.73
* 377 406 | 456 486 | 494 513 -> -0.96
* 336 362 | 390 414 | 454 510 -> 1.82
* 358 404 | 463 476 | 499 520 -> -0.94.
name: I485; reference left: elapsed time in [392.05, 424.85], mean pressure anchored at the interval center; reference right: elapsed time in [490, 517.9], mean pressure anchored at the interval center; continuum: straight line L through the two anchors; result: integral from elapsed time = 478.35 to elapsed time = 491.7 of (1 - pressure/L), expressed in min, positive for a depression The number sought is -1.2 min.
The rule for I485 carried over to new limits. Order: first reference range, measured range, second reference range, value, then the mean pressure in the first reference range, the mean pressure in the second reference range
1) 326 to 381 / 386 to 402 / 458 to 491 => -0.40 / 23.9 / 21.7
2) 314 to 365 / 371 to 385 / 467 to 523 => -0.26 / 23.6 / 20.3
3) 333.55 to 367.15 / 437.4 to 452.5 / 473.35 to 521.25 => -0.76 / 24.4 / 20.2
